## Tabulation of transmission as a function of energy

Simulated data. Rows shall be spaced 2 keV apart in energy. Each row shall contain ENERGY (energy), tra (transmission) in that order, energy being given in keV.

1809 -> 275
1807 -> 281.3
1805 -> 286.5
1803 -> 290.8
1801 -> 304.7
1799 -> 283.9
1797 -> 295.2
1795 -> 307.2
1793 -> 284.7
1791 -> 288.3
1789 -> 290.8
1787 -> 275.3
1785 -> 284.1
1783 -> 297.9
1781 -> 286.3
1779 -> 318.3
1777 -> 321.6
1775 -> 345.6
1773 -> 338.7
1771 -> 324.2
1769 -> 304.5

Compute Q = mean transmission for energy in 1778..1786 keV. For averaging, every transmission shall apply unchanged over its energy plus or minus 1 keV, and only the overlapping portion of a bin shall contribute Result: 297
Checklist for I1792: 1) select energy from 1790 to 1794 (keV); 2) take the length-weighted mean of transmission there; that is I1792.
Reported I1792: 286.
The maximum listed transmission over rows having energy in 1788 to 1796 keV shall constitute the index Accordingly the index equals 307.2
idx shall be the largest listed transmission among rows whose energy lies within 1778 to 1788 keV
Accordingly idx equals 318.3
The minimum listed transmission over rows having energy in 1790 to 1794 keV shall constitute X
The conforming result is 284.7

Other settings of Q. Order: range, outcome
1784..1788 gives 280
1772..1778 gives 335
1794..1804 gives 296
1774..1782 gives 318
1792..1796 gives 296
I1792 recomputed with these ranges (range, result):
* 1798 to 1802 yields 294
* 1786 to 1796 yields 289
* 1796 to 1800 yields 290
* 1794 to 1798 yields 301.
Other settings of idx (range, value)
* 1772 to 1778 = 345.6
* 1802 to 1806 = 290.8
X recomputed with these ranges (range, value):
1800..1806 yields 286.5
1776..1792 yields 275.3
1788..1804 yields 283.9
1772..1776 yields 338.7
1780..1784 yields 286.3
